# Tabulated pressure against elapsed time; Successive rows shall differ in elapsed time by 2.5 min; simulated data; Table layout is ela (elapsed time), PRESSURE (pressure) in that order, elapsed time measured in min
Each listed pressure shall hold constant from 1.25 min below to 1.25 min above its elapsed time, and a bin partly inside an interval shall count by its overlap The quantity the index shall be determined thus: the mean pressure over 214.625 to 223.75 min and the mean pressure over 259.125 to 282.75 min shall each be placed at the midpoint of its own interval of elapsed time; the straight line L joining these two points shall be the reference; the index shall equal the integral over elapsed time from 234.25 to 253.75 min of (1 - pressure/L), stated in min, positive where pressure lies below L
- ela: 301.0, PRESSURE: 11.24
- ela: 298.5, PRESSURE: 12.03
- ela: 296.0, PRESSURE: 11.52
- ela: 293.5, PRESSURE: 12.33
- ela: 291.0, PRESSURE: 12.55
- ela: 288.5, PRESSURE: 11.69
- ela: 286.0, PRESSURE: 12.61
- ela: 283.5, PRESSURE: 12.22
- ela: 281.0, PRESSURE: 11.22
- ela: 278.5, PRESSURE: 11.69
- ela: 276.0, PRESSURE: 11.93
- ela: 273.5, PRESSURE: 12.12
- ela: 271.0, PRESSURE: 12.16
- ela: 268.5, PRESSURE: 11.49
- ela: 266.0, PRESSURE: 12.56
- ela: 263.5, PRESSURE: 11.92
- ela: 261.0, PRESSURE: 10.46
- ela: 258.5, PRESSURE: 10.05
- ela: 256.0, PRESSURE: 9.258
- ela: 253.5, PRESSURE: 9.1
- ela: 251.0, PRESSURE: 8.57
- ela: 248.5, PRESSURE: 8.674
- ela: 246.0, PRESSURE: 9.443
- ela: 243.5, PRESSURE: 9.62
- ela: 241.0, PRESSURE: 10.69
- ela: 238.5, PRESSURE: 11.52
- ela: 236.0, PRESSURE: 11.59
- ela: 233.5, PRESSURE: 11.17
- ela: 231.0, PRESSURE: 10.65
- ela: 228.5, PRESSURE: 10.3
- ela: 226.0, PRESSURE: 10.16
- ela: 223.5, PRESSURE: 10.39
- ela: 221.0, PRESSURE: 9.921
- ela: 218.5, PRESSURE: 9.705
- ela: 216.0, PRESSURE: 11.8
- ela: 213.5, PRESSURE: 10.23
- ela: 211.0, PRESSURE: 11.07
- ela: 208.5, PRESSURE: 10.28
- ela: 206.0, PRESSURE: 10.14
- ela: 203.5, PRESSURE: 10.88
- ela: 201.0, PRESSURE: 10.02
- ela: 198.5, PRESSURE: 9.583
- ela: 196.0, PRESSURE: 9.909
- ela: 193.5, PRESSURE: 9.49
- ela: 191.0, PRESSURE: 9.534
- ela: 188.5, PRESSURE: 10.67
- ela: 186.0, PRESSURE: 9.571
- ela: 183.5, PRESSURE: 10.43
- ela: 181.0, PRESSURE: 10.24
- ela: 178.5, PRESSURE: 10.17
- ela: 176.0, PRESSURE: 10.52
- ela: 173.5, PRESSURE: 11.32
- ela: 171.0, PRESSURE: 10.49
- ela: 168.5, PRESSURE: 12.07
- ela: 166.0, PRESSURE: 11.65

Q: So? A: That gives 1.9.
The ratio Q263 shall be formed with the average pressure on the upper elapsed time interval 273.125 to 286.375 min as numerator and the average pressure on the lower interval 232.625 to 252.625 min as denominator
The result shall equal 1.2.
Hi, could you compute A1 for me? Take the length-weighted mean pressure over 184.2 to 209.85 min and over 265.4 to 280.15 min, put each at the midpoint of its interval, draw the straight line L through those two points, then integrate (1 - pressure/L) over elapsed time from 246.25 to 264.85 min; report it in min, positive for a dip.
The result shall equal 2.9 min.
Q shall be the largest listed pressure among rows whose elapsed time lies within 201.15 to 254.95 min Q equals 11.8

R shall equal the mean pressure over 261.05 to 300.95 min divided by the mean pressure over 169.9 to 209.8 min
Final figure 1.17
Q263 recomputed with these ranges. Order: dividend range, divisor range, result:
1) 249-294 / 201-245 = 1.07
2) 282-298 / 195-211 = 1.19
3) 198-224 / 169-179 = 0.96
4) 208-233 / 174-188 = 1.02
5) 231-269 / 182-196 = 1.05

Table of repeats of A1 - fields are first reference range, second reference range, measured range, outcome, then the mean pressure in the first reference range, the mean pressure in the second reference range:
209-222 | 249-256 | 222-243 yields -2.1 min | 10.5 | 8.89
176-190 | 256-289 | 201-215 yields 0.2 min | 10.2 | 11.6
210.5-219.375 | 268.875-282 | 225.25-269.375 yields 3.5 min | 10.7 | 11.8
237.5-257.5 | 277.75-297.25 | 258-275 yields -1.4 min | 9.59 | 12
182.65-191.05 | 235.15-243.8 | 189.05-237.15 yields 0.8 min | 10.1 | 11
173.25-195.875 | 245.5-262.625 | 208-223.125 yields -1.0 min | 10.2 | 9.42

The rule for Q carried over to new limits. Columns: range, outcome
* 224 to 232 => 10.65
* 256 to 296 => 12.61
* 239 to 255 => 10.69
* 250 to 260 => 10.05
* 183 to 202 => 10.67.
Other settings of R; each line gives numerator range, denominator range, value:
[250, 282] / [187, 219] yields 1.07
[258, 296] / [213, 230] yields 1.14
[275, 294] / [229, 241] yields 1.08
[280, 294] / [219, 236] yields 1.15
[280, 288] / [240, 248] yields 1.23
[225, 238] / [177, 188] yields 1.07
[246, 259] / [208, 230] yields 0.87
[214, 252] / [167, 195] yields 0.99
